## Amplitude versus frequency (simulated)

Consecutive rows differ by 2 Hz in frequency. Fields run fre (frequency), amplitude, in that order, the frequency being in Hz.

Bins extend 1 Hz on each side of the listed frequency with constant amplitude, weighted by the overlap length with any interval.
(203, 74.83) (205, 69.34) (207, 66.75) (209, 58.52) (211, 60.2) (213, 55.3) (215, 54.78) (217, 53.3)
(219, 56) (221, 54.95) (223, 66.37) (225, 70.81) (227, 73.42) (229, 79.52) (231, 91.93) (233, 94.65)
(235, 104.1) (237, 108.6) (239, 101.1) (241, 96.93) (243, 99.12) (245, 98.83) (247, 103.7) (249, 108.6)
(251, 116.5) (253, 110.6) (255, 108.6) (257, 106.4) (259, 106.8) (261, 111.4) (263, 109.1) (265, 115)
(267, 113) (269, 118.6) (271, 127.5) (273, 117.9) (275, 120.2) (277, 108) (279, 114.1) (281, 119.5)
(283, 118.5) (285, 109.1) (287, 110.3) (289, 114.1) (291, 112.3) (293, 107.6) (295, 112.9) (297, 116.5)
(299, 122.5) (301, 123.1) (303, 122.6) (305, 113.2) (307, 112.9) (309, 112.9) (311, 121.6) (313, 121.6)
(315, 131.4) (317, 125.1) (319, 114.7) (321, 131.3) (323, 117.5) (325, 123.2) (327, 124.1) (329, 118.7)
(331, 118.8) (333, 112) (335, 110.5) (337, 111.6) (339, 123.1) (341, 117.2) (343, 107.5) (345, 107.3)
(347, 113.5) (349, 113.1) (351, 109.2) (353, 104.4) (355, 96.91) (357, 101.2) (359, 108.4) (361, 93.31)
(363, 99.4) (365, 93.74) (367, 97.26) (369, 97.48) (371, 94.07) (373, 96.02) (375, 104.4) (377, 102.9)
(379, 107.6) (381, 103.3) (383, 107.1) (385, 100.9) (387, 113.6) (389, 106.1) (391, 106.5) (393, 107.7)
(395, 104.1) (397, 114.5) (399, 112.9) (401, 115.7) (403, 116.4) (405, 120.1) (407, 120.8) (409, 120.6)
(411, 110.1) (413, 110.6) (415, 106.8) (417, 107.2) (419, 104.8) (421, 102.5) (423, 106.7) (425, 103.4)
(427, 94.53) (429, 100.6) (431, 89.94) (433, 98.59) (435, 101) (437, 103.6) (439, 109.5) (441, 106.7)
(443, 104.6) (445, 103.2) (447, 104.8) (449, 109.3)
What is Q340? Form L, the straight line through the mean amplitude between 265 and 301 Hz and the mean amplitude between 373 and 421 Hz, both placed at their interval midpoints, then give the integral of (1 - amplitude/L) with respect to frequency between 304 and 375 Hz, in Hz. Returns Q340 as 0.9 Hz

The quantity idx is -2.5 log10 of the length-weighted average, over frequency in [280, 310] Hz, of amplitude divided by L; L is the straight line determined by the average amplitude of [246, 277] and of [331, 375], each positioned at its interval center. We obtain -0.05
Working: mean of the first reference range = 113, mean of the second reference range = 105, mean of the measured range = 115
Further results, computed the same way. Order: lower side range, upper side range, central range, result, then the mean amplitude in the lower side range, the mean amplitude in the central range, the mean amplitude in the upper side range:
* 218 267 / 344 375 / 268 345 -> -0.18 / 95.9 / 117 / 102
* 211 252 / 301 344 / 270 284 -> -0.17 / 83.8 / 118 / 119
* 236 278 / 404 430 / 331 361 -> 0.00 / 110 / 109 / 108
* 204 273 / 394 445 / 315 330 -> -0.24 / 90.7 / 123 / 107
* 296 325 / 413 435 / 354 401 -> 0.06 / 121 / 103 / 102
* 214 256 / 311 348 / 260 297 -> -0.13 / 88.2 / 114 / 118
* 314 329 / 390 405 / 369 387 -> 0.12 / 124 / 102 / 112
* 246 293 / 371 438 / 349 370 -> 0.08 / 113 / 101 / 107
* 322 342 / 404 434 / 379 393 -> 0.04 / 118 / 106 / 106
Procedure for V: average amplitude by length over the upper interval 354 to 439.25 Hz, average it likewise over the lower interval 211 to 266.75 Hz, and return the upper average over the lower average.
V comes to 1.16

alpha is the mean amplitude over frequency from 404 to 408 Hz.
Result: 120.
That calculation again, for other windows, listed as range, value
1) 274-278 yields 114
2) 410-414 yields 110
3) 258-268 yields 111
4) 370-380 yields 101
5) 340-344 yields 112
